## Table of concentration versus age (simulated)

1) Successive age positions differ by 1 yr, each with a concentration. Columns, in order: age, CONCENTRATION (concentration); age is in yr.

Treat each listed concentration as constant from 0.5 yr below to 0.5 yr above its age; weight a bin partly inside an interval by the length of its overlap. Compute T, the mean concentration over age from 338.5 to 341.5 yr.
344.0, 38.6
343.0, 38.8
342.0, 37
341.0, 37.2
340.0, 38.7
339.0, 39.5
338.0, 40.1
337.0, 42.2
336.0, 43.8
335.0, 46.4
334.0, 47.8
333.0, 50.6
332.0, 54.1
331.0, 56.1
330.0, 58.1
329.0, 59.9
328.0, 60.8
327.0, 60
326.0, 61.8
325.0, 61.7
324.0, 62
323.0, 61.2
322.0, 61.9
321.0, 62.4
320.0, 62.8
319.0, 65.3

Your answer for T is 38.5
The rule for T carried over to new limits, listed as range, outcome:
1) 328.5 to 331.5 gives 58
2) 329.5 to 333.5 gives 54.7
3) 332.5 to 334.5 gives 49.2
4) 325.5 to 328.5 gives 60.9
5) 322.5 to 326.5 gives 61.7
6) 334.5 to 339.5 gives 42.4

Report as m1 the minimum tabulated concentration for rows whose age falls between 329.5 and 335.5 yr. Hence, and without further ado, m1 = 46.4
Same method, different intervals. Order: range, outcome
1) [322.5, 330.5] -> 58.1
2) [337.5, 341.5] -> 37.2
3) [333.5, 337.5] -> 42.2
